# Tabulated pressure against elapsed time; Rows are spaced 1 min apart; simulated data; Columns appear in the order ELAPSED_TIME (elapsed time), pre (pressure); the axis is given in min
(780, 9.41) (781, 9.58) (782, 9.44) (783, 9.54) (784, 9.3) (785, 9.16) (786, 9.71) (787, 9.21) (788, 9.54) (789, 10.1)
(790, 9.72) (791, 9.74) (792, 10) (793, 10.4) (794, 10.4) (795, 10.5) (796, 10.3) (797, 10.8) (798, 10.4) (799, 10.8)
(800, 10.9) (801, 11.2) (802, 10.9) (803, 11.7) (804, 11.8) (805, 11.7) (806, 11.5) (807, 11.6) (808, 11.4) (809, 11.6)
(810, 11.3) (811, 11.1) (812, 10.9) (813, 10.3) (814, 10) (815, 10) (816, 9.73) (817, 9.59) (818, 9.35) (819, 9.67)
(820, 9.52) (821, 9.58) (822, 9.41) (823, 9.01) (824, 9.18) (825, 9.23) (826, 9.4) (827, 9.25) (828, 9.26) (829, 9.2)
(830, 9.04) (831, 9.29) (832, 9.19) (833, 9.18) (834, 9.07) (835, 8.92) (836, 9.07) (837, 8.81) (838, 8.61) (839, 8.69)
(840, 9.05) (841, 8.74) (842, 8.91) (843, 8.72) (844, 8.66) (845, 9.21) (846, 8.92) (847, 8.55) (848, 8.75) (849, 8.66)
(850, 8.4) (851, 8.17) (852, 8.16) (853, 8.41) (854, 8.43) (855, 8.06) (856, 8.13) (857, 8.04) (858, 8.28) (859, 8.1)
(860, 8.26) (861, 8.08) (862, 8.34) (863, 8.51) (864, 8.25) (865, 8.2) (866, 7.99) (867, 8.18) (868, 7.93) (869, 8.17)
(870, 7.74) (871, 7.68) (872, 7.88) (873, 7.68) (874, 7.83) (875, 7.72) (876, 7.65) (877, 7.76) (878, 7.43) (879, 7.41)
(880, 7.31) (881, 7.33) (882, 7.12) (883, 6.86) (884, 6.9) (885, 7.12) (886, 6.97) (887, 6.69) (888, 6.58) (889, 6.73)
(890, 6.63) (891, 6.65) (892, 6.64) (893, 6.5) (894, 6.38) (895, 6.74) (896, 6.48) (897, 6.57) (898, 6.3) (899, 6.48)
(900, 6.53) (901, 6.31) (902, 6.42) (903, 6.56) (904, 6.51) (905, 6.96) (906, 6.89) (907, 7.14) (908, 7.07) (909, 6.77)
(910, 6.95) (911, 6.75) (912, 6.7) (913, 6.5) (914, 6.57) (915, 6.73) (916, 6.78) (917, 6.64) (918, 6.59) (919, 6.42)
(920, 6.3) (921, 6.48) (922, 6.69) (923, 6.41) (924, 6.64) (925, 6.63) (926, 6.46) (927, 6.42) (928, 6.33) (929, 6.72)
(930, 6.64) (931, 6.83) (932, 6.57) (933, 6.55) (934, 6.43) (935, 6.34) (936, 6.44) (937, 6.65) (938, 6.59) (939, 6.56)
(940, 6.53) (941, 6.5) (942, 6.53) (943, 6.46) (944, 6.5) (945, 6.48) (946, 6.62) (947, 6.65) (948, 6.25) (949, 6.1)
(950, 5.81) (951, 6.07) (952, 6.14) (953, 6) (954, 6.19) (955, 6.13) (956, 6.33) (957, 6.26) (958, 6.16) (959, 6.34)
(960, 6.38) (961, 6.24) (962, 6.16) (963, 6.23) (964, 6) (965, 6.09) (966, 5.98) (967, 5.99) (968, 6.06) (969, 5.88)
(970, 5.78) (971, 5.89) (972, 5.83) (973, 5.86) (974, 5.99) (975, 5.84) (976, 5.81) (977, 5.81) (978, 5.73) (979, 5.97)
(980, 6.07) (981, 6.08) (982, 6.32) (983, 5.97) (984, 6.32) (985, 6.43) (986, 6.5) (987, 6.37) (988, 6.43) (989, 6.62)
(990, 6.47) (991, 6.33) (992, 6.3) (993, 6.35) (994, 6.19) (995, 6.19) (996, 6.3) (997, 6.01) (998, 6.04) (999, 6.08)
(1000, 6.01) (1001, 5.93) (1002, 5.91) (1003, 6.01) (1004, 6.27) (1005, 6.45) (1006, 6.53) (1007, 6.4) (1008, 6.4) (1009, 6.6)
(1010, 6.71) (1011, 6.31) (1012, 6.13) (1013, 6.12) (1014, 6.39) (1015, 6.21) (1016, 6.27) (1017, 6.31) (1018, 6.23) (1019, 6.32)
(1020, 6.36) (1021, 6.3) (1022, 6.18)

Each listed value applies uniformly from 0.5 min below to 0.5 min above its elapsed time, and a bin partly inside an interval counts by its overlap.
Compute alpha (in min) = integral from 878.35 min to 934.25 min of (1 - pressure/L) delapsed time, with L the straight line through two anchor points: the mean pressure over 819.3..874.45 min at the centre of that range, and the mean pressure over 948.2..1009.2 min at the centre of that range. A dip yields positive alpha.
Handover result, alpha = 6.1 min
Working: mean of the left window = 8.62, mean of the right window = 6.14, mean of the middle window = 6.69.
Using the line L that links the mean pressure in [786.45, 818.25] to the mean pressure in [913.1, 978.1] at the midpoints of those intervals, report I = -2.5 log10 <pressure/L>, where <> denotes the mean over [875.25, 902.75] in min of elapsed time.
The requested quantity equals 0.171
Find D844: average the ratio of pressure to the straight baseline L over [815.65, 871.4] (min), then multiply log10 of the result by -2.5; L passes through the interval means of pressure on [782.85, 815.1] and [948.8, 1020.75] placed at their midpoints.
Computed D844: 0.09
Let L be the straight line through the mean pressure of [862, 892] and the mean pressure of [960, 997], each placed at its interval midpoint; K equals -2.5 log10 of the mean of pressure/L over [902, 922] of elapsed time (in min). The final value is 0.05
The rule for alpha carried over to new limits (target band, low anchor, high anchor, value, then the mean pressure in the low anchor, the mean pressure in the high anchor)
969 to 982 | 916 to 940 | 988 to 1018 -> 0.95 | 6.54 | 6.27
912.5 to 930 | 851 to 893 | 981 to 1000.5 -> 1.30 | 7.65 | 6.27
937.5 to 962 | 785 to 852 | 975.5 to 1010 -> 2.66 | 9.76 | 6.22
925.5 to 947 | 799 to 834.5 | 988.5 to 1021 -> 3.22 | 10.2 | 6.27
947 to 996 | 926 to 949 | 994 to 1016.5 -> 1.83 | 6.52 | 6.24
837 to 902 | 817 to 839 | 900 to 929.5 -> 2.20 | 9.2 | 6.63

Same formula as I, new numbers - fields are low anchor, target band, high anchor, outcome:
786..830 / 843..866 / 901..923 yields 0.033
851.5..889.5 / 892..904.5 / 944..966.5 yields 0.119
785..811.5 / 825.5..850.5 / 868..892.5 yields 0.010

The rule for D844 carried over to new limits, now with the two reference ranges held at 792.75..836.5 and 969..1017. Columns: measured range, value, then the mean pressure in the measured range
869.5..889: 0.19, 7.33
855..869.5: 0.12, 8.17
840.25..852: 0.09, 8.68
